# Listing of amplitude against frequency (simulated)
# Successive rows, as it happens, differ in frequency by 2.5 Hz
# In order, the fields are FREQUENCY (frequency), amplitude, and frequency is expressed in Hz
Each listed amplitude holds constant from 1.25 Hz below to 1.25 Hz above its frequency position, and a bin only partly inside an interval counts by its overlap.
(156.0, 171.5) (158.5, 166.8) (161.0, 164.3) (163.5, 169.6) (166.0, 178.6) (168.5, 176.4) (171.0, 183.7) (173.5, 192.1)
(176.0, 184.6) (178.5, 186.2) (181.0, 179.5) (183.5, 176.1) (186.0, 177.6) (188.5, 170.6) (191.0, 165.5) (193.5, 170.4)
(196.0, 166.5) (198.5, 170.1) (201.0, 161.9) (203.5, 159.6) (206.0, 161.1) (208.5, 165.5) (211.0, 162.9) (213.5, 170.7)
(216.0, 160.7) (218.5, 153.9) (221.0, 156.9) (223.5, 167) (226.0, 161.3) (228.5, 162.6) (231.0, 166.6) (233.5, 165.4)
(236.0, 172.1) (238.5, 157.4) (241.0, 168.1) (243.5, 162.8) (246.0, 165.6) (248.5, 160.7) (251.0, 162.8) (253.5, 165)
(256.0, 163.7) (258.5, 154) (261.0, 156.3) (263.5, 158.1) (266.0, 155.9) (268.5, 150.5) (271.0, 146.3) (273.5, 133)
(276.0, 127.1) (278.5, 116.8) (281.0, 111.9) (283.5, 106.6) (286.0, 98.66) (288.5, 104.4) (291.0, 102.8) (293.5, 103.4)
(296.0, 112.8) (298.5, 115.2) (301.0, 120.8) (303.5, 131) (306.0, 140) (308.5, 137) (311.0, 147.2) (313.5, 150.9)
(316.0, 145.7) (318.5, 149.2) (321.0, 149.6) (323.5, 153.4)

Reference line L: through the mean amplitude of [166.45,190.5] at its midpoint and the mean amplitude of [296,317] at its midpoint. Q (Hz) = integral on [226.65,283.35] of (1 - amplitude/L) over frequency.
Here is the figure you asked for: 0.1 Hz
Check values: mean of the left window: 180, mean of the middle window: 153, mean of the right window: 134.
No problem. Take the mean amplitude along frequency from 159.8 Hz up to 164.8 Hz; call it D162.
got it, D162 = 167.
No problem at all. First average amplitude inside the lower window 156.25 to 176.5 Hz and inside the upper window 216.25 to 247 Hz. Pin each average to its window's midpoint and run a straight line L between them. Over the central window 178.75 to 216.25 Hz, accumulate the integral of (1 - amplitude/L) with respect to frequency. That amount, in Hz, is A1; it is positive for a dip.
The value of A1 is 0.3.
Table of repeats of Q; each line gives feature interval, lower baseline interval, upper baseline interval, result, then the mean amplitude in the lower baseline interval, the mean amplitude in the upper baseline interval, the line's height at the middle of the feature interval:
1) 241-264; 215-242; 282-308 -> -2.6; 163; 114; 145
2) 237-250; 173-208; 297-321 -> -0.5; 172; 138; 157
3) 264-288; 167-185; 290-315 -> 1.9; 183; 127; 138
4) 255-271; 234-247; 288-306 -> -1.1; 165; 115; 145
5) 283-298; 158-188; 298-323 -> 4.1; 178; 140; 145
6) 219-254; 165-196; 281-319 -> -2.6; 178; 123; 152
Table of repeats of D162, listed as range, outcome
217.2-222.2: 155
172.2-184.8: 184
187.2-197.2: 168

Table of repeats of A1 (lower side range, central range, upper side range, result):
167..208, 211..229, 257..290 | -0.4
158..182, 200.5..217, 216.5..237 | 0.5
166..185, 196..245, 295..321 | 0.8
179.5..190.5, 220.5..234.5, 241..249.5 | 0.3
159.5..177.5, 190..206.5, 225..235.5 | 0.6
